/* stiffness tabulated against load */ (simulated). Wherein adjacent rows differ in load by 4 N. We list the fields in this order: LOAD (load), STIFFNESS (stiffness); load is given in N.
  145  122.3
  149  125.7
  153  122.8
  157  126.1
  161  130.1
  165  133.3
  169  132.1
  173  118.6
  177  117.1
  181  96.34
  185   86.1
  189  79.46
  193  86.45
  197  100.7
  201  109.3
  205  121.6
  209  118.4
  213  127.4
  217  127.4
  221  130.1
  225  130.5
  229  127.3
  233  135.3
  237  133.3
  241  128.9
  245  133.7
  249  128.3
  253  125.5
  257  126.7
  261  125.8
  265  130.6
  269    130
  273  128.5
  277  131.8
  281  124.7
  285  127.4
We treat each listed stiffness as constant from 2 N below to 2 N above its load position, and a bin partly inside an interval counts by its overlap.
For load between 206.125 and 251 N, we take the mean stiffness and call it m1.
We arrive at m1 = 129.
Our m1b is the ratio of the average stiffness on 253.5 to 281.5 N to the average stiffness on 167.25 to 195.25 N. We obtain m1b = 1.3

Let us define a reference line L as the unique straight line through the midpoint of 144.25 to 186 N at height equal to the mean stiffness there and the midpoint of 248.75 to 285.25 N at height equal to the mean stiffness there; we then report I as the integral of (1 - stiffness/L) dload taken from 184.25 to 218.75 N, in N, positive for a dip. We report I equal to 4.5 N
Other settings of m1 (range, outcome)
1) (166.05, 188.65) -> 109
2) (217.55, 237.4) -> 131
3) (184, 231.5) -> 113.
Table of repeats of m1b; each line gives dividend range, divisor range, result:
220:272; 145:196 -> 1.15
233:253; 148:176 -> 1.03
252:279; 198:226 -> 1.05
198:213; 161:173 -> 0.90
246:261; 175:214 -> 1.23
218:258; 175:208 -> 1.30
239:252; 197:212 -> 1.13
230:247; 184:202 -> 1.44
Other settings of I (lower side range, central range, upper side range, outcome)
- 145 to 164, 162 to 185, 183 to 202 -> -1.64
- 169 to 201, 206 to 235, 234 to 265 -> -2.86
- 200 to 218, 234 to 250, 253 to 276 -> -0.79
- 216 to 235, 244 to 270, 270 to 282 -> 0.19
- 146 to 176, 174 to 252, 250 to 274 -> 6.35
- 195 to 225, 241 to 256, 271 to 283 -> -0.50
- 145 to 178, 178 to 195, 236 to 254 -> 5.11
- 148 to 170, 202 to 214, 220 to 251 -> 0.83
